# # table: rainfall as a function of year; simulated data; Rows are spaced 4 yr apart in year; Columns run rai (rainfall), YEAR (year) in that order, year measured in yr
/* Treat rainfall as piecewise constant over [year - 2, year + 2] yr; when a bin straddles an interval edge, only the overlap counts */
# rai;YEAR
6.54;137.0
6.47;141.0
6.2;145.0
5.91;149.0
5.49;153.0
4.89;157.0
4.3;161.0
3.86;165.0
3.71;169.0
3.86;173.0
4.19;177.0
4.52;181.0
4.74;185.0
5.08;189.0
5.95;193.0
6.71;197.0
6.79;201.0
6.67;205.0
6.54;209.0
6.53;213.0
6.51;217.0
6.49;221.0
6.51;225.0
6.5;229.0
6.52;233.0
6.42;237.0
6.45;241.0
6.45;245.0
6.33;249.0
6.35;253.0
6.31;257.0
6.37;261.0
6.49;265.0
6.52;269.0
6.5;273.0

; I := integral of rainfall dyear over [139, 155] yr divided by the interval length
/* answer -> 6.02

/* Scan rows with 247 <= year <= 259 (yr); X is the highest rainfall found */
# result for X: 6.35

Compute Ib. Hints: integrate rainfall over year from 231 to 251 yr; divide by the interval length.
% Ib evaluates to 6.43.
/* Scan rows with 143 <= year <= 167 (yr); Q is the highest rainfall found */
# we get 6.2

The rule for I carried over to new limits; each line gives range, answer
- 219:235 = 6.5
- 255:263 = 6.34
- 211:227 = 6.51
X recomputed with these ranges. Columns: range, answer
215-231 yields 6.51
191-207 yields 6.79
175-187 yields 4.74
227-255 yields 6.52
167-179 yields 4.19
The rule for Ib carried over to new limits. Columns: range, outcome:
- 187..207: 6.24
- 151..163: 4.89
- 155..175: 4.12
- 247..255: 6.34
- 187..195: 5.52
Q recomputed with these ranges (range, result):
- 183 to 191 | 5.08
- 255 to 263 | 6.37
